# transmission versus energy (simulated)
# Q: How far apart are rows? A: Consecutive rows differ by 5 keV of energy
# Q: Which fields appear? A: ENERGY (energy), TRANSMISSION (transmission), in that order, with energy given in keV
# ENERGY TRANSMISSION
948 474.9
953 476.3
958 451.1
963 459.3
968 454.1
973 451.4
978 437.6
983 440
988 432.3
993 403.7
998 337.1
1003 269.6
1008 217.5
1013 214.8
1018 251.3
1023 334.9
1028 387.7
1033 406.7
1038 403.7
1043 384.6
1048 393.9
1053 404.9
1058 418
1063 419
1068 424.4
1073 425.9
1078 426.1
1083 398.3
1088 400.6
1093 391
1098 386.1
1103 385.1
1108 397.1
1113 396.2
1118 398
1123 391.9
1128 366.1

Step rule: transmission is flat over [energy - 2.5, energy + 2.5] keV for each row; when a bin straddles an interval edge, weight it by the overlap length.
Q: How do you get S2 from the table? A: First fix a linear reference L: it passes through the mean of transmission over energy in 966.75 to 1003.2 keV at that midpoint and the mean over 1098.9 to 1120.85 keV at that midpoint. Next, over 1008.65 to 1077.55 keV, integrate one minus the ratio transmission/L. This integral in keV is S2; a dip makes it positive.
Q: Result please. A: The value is 5.1 keV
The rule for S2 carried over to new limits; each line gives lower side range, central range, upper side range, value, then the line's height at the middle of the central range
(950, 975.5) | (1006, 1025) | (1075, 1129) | 7.9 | 435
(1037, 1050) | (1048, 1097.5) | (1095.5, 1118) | -2.2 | 392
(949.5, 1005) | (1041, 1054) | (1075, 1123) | 0.4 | 408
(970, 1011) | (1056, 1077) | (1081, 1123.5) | -1.9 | 387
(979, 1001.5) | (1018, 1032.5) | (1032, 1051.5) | 1.8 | 398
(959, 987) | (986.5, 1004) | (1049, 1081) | 3.0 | 441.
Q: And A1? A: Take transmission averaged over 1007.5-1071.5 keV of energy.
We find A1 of 364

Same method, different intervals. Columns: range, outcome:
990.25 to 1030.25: 302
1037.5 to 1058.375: 399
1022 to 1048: 387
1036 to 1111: 404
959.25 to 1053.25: 373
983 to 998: 408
